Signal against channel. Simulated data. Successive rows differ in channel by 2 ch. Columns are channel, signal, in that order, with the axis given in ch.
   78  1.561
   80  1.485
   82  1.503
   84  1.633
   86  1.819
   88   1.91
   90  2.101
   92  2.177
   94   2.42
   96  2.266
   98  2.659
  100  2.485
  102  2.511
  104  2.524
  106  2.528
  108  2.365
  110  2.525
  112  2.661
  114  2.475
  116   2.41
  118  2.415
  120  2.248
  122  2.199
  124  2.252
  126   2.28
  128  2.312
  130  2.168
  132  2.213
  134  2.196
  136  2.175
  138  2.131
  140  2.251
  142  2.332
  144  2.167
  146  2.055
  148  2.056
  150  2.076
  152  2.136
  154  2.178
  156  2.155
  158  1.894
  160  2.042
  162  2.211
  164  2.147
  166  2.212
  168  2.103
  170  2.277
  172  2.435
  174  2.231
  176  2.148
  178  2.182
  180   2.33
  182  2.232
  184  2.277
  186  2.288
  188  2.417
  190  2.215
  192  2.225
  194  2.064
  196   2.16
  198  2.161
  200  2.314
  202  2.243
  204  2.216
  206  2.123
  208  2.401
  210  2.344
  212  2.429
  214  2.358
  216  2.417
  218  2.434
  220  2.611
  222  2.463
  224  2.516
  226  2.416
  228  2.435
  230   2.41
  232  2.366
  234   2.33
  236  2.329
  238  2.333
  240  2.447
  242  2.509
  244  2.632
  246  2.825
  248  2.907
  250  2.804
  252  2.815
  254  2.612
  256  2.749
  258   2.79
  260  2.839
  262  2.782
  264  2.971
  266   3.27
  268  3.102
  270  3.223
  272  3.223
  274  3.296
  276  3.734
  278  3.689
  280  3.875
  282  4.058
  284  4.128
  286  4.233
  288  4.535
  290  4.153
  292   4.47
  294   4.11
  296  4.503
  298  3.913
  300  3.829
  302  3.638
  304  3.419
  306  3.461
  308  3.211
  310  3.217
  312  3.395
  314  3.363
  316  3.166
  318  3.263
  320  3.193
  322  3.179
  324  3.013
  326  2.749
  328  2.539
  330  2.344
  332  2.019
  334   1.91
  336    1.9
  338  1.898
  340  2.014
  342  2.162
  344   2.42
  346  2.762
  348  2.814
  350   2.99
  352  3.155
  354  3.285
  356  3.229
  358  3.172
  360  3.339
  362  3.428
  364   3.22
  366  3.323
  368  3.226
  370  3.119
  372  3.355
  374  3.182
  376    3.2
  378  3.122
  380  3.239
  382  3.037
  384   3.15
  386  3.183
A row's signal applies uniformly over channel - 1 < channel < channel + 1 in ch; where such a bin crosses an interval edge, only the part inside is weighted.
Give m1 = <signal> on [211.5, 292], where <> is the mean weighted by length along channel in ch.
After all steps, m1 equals 2.97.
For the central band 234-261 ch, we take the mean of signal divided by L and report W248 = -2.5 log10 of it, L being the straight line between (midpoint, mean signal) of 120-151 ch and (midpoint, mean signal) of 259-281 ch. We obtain 0.17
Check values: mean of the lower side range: 2.19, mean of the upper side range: 3.27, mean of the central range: 2.65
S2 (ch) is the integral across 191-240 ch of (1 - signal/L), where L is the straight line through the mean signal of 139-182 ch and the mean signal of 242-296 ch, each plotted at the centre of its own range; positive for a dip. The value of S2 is 7.8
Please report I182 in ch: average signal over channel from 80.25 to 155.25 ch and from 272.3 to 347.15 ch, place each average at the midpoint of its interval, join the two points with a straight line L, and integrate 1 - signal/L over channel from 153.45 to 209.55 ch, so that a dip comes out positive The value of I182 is 7.86 ch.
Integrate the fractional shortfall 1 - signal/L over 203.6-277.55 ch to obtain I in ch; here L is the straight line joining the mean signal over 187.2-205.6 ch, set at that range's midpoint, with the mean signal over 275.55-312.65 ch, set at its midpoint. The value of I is 7.3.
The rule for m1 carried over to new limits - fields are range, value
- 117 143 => 2.24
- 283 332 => 3.51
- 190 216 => 2.26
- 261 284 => 3.42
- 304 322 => 3.29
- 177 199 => 2.23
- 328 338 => 2.08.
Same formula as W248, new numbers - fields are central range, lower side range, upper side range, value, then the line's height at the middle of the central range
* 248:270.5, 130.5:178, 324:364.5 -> -0.185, 2.44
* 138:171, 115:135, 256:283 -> 0.155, 2.47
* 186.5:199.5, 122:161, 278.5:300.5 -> 0.276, 2.86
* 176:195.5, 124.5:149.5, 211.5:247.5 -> 0.046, 2.34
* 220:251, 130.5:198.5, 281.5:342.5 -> 0.078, 2.7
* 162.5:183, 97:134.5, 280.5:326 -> 0.242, 2.79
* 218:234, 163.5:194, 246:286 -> 0.133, 2.77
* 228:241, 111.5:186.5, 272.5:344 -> 0.177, 2.79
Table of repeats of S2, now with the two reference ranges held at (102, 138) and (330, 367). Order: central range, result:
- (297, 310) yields -4.47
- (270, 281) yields -3.96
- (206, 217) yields 0.57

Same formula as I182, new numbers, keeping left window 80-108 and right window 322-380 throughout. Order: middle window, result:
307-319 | -2.3 ch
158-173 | 1.1 ch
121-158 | 1.8 ch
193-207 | 1.5 ch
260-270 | -1.6 ch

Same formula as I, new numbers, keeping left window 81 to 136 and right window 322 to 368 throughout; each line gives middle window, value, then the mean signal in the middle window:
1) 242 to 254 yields -1.01 ch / 2.76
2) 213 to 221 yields 0.09 ch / 2.46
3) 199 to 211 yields 0.90 ch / 2.27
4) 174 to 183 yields 0.68 ch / 2.22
